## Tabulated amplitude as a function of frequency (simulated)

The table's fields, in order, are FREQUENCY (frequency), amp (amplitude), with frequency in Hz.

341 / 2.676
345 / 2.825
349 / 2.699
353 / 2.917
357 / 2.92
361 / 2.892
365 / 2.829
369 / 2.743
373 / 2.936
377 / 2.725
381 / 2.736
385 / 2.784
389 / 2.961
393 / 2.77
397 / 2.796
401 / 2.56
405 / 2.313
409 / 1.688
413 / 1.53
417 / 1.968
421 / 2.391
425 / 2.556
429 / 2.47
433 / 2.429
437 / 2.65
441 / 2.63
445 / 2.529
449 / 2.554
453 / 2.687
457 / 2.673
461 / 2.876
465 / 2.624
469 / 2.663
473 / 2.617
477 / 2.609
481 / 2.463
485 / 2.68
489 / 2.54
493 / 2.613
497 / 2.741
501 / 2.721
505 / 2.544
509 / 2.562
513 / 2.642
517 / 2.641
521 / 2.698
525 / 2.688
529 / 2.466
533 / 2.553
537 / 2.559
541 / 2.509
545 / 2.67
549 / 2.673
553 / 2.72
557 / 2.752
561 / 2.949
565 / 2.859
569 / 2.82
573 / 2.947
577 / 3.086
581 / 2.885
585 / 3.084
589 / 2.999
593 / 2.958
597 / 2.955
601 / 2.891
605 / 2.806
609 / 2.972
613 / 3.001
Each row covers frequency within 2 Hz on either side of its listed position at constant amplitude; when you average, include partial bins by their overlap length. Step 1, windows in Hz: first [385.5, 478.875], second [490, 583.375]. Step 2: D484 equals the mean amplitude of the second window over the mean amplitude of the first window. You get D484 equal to 1.08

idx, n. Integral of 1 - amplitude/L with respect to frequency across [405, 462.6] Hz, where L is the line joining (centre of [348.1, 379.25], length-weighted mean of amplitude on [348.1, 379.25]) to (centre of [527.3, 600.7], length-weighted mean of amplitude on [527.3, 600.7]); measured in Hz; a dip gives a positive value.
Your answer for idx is 8.76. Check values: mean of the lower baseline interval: 2.84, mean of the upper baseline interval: 2.81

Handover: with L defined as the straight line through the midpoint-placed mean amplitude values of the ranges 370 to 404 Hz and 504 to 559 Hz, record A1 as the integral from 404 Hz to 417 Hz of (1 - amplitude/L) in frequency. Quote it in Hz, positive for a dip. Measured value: 4.3 Hz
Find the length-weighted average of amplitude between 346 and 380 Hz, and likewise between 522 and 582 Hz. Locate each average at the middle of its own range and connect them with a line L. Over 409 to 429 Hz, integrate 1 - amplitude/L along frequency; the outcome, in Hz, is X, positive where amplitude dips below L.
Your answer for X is 5.0 Hz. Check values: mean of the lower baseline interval 2.83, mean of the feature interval 2.1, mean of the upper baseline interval 2.74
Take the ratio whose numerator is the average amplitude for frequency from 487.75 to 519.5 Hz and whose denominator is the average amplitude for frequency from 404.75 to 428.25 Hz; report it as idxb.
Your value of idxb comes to 1.27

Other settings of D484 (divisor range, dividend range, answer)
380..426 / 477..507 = 1.08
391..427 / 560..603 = 1.29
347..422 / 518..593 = 1.07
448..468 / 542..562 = 1.02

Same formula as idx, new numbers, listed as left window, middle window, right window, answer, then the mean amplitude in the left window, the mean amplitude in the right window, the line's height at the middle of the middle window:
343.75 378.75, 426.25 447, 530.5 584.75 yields 1.98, 2.83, 2.78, 2.81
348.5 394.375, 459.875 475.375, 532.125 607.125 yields 0.81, 2.83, 2.83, 2.83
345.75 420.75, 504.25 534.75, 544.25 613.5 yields 2.18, 2.6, 2.89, 2.8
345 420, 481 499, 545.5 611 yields 0.90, 2.6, 2.89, 2.76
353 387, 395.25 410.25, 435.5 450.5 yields 1.97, 2.83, 2.59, 2.72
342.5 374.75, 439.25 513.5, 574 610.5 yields 6.94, 2.84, 2.96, 2.9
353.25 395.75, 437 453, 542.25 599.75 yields 1.42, 2.83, 2.88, 2.85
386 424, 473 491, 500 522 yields -0.19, 2.35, 2.63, 2.55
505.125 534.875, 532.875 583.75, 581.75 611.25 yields -0.03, 2.6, 2.95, 2.78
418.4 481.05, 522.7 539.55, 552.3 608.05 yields 1.35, 2.59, 2.91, 2.79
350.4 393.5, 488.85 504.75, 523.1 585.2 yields 0.72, 2.84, 2.75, 2.78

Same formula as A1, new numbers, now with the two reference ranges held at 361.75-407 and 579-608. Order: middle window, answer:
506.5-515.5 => 0.8 Hz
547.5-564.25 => 0.7 Hz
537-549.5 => 1.3 Hz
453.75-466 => 0.4 Hz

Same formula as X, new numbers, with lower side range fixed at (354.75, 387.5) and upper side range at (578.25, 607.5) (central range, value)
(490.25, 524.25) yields 2.97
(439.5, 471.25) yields 2.38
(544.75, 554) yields 0.74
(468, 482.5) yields 1.47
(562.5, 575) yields 0.22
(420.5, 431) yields 1.36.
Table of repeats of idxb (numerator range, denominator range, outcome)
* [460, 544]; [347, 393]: 0.93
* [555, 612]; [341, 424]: 1.13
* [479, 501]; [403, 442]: 1.16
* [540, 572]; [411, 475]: 1.11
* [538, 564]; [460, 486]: 1.03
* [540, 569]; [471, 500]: 1.05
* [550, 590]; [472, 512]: 1.11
